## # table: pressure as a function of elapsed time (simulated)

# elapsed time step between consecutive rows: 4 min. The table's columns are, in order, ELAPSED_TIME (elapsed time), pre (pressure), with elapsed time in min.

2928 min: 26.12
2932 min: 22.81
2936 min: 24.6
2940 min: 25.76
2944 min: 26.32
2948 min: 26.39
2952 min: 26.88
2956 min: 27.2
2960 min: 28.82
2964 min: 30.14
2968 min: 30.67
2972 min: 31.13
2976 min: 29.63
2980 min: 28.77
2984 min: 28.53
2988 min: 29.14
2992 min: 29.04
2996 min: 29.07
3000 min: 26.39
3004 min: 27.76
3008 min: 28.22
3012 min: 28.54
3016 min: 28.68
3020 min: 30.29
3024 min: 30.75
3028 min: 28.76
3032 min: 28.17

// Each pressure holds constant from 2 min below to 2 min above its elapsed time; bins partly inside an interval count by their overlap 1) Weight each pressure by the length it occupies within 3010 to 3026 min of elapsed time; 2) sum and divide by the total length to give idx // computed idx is 29.6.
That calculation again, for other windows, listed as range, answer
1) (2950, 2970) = 28.7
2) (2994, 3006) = 27.7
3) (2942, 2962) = 27.1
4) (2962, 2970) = 30.4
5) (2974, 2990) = 29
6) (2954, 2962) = 28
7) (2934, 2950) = 25.8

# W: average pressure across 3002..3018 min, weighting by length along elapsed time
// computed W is 28.3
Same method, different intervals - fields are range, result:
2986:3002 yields 28.4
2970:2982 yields 29.8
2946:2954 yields 26.6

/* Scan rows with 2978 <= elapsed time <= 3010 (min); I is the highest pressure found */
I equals 29.14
